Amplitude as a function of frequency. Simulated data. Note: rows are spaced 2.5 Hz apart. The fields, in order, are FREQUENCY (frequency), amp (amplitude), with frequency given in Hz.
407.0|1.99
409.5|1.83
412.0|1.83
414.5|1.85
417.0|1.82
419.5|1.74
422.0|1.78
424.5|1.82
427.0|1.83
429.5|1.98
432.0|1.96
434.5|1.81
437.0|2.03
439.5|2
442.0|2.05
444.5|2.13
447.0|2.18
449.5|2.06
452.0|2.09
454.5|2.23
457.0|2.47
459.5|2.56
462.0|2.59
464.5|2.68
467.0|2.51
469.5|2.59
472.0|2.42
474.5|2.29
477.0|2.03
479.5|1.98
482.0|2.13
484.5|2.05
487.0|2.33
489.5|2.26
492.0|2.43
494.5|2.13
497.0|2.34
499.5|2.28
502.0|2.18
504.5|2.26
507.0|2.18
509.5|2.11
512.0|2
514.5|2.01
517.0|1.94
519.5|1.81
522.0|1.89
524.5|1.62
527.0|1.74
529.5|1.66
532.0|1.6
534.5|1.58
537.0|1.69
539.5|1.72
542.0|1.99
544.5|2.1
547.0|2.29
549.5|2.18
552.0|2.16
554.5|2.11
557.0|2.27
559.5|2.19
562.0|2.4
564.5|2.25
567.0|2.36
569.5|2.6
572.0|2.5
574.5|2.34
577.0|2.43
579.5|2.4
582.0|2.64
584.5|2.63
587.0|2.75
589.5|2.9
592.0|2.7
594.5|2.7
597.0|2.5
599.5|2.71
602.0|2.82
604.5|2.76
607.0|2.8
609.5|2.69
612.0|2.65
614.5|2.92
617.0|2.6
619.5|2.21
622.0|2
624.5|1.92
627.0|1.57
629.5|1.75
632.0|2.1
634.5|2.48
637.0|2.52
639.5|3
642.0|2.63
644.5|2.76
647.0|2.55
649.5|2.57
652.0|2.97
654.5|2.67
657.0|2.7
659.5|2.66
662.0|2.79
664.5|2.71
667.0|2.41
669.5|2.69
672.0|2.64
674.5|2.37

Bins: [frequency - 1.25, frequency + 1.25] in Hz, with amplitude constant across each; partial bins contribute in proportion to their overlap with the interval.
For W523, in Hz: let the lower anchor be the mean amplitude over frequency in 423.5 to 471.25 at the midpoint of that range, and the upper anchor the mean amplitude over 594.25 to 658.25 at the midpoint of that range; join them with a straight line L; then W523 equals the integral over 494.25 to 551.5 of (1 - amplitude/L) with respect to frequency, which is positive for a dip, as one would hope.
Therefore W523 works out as 8.8 Hz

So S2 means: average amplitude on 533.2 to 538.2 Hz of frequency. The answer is 1.63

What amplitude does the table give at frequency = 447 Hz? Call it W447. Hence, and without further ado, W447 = 2.18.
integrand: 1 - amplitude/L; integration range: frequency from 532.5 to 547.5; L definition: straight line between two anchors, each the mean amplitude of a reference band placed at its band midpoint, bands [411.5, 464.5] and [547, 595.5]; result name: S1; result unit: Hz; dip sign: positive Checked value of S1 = 3.1 Hz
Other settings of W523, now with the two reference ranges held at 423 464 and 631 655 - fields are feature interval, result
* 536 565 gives 3.4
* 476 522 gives 2.7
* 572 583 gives 0.0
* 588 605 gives -1.5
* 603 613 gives -0.7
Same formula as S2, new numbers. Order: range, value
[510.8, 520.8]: 1.94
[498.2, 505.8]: 2.24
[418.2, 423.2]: 1.76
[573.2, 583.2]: 2.45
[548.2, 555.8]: 2.15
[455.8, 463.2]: 2.54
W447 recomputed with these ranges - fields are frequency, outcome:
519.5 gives 1.81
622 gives 2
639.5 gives 3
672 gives 2.64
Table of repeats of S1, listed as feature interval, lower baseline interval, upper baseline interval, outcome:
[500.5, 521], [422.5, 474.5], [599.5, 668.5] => 2.18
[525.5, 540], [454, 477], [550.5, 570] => 4.18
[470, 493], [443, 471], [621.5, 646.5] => 1.32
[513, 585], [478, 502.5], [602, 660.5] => 7.30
